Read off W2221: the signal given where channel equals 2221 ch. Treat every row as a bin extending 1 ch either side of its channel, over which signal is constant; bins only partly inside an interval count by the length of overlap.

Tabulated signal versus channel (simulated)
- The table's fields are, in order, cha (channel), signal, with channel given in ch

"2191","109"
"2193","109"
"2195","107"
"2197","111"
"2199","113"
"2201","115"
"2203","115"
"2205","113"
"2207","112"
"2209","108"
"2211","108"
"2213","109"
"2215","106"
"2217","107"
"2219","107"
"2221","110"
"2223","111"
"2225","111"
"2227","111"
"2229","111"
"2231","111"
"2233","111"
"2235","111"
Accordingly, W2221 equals 110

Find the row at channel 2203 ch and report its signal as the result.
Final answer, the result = 115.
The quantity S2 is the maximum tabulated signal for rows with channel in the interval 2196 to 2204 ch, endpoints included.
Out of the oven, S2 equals 115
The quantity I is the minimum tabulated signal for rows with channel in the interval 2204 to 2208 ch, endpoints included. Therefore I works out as 112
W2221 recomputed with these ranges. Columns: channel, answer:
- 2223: 111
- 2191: 109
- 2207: 112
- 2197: 111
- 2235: 111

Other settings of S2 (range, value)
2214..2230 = 111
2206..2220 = 112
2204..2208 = 113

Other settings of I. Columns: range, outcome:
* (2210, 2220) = 106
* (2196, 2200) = 111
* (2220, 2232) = 110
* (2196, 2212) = 108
